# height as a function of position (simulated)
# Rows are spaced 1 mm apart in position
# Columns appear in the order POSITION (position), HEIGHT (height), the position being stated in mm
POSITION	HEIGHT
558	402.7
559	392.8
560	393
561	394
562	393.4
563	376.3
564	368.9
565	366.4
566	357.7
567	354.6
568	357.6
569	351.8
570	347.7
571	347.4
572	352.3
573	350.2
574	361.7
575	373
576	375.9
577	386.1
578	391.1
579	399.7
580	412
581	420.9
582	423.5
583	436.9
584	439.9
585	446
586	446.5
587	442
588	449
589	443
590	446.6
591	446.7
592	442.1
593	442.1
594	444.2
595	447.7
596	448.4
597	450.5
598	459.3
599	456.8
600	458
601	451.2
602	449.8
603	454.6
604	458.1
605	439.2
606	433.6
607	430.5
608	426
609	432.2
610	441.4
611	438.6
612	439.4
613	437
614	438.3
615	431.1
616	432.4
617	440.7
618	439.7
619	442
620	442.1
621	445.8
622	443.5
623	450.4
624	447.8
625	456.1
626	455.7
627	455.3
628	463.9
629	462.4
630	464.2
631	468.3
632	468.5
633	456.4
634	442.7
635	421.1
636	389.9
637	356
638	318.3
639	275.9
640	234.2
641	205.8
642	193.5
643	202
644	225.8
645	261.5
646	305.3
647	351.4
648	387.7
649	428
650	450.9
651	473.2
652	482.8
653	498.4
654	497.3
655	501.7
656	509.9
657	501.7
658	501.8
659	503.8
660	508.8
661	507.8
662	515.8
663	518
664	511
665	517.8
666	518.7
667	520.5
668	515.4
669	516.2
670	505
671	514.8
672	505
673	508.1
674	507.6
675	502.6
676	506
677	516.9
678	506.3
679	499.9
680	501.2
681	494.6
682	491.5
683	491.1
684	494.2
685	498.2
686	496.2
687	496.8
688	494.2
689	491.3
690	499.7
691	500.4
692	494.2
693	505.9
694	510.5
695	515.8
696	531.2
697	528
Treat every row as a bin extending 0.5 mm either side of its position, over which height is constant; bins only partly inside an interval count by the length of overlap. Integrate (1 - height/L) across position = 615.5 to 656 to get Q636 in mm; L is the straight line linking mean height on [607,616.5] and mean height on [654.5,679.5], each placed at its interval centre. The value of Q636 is 5.54 mm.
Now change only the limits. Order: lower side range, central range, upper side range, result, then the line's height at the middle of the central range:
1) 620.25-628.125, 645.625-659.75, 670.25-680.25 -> 0.7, 482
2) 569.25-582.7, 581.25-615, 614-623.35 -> -2.6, 412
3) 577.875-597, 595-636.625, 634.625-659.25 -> -3.8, 408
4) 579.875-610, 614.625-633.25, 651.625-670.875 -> 0.8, 472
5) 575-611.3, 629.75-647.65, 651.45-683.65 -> 5.4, 479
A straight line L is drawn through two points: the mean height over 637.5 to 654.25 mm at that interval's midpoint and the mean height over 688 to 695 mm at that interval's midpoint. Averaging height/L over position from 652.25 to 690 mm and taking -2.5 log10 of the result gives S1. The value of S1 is -0.188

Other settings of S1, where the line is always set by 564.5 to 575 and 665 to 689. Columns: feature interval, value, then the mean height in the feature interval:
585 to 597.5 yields -0.158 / 446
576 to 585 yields -0.119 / 413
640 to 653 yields 0.358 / 333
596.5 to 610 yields -0.113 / 446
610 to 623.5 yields -0.049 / 440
